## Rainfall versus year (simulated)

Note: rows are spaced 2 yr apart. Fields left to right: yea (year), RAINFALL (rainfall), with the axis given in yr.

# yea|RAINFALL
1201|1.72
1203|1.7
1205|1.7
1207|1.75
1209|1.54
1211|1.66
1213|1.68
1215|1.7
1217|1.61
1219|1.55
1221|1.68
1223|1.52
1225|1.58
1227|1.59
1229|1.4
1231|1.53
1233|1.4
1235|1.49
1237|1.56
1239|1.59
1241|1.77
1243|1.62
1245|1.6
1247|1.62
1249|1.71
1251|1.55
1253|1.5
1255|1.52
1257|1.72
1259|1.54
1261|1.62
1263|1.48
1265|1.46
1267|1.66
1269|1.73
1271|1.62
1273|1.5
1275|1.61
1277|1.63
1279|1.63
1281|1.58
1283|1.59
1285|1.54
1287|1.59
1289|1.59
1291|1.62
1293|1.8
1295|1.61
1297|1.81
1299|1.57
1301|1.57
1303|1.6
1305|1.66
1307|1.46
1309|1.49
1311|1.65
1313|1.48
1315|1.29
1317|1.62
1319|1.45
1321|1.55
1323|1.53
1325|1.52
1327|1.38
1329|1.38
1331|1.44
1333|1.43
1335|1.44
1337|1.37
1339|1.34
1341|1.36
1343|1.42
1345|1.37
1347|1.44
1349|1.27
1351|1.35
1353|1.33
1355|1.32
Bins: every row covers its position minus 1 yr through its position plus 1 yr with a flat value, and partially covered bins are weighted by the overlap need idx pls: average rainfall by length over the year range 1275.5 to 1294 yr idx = 1.62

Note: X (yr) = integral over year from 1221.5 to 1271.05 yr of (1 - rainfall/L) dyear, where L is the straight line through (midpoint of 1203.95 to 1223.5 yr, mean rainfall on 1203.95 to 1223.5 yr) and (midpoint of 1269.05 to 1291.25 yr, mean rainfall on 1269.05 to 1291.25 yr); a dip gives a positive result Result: 1.3 yr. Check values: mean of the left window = 1.64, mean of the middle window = 1.58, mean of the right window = 1.6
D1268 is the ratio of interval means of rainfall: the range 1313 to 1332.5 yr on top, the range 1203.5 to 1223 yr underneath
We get 0.9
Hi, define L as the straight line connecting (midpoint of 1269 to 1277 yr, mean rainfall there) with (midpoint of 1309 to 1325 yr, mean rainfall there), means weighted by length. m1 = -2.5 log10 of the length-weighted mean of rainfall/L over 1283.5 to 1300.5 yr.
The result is -0.05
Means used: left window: 1.6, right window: 1.51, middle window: 1.64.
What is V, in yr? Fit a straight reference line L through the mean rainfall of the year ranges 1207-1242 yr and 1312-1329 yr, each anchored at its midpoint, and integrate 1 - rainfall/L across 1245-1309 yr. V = -3.3 yr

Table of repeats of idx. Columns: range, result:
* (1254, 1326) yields 1.58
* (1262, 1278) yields 1.59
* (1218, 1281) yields 1.58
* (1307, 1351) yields 1.44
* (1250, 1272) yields 1.58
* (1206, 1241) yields 1.58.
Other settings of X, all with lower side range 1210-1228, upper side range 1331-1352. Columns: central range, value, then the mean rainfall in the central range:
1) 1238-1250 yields -0.6 yr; 1.65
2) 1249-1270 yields -0.6 yr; 1.58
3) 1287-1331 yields -3.2 yr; 1.55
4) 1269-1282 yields -0.8 yr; 1.61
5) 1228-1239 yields 0.7 yr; 1.49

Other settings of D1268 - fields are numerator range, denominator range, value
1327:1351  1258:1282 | 0.87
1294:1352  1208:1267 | 0.93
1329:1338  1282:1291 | 0.89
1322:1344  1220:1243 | 0.91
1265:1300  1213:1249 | 1.03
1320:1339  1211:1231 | 0.91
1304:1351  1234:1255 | 0.91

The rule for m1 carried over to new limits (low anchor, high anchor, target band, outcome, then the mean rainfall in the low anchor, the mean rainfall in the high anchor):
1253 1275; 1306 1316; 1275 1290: -0.038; 1.58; 1.47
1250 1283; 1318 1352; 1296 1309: -0.075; 1.58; 1.41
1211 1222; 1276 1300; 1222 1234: 0.096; 1.65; 1.63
